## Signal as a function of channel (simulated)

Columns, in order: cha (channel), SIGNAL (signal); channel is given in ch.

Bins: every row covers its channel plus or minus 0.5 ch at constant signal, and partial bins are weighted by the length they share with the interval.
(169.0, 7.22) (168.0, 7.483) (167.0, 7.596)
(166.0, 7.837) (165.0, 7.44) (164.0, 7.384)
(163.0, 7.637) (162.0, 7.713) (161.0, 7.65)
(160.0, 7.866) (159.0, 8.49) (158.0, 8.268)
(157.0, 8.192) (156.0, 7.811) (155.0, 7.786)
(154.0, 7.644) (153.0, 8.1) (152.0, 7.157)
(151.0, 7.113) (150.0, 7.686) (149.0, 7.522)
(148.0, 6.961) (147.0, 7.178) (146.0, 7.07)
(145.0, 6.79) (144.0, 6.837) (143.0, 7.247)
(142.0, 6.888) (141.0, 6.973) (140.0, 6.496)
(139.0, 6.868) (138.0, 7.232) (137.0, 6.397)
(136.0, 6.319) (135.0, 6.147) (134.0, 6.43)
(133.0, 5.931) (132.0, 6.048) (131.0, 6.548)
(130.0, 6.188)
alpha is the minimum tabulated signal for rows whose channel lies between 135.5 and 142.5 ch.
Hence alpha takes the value 6.319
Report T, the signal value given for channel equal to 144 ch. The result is 6.837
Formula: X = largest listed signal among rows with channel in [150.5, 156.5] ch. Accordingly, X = 8.1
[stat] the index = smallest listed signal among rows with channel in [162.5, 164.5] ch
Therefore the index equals 7.384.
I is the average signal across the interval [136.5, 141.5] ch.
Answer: 6.79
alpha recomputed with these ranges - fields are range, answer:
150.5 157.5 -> 7.113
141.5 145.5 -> 6.79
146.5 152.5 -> 6.961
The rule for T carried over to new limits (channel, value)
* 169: 7.22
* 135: 6.147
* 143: 7.247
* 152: 7.157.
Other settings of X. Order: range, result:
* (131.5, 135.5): 6.43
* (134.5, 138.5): 7.232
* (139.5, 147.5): 7.247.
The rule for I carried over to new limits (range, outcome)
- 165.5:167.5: 7.72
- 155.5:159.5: 8.19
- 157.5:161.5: 8.07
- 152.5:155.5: 7.84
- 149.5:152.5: 7.32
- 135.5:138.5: 6.65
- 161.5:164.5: 7.58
